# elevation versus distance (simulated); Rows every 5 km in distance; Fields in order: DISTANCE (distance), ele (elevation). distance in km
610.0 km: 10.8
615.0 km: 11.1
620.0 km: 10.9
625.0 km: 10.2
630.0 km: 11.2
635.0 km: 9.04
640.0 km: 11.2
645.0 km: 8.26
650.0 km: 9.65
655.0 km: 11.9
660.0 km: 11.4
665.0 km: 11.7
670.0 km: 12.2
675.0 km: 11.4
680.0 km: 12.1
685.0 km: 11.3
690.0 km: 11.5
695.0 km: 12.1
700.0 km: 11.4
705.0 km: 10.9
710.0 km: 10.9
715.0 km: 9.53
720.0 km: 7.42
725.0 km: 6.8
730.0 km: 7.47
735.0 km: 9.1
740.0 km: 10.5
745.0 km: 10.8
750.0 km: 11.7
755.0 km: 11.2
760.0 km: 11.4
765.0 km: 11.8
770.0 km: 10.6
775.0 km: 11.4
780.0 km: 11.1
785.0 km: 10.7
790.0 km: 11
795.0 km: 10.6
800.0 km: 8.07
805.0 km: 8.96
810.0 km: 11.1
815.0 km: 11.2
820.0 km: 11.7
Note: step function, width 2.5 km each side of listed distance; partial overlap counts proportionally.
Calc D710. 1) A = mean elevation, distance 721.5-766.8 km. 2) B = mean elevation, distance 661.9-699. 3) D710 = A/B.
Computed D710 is 0.85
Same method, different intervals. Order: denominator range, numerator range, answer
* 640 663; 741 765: 1.08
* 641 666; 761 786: 1.06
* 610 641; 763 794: 1.04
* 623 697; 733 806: 0.97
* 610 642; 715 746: 0.81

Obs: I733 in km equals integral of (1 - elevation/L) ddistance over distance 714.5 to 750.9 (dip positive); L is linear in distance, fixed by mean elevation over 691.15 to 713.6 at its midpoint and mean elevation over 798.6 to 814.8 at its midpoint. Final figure 5.9 km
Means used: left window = 11.2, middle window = 9.03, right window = 9.72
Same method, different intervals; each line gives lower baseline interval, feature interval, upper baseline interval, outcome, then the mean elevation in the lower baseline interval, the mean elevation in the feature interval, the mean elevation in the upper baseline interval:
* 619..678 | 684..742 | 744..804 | 4.95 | 10.8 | 9.87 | 10.8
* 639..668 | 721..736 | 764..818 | 4.24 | 10.7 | 7.62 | 10.6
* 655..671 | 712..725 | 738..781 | 3.61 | 11.7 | 8.25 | 11.2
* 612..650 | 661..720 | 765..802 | -4.65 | 10.2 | 11.2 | 10.6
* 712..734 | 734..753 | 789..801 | -4.69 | 7.96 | 10.7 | 9.98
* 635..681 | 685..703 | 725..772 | -1.52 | 10.9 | 11.6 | 10.3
